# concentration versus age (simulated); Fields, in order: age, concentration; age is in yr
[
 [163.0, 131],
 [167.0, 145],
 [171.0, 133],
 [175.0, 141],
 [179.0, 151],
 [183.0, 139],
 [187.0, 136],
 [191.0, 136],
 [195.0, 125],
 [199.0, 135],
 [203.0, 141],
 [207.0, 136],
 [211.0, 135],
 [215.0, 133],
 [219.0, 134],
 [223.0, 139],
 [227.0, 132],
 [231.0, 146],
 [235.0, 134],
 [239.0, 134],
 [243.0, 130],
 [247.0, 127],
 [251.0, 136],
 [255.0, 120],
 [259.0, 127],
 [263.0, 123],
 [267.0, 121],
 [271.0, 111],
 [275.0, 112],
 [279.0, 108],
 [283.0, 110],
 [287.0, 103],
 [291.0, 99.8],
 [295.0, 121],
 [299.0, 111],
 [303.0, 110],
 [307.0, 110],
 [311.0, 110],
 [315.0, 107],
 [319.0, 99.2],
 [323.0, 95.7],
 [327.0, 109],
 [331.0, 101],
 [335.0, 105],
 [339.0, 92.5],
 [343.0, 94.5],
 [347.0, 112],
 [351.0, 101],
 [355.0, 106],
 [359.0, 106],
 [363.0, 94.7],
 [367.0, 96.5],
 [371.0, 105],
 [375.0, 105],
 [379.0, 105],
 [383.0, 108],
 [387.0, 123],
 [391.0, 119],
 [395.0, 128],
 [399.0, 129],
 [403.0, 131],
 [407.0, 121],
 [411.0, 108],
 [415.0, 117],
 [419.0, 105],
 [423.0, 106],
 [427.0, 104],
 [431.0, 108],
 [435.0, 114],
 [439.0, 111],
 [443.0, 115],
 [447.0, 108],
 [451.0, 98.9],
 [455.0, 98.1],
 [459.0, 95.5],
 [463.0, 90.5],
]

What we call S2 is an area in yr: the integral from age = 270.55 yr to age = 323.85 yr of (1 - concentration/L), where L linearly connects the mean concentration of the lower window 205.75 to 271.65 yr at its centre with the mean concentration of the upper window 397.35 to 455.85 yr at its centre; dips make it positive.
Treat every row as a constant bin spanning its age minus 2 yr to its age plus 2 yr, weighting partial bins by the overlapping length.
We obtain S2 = 7.3 yr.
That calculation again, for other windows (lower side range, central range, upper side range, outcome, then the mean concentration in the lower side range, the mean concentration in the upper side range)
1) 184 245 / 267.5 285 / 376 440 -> 2.4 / 135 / 115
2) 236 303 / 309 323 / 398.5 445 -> 1.5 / 118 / 114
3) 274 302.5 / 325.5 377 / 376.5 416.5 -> 5.7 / 109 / 119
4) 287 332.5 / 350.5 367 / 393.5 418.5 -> 1.8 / 107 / 121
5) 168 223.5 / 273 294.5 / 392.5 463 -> 3.3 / 137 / 111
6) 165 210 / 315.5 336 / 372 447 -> 3.5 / 138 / 114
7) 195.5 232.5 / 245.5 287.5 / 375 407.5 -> 4.1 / 136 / 120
